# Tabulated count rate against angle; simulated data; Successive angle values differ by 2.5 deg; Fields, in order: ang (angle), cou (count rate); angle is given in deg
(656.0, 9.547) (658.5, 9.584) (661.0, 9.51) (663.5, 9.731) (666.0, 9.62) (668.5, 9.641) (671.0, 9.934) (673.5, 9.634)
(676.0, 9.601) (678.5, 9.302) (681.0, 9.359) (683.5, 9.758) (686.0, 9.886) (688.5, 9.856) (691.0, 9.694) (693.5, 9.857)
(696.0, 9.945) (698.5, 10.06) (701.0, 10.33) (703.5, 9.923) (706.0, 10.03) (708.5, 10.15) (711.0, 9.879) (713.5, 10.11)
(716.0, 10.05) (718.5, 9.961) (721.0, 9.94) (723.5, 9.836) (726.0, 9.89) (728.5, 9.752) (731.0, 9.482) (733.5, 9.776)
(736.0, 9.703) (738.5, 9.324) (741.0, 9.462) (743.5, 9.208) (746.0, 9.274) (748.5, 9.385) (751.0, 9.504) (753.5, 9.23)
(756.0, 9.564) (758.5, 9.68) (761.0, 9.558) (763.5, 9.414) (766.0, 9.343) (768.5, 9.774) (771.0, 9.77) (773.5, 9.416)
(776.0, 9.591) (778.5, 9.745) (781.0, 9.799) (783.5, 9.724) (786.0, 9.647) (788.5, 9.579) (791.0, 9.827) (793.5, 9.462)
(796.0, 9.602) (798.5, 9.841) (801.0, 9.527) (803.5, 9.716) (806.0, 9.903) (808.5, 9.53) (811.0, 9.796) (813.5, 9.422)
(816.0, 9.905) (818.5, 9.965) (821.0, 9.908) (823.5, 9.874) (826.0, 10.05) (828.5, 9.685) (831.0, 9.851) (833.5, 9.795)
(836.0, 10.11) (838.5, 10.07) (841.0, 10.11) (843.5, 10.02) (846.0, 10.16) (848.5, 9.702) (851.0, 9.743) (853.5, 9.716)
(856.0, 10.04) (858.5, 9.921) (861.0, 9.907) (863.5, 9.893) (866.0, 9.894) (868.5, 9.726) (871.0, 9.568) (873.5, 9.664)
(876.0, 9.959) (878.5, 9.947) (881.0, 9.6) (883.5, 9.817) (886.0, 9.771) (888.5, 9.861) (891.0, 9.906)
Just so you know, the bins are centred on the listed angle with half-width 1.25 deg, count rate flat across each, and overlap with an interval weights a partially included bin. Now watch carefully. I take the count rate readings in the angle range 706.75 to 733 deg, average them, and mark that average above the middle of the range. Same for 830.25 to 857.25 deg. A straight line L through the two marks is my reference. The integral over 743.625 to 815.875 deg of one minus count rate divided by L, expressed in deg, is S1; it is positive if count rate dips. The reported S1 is 2.4 deg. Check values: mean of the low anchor 9.9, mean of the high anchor 9.94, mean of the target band 9.59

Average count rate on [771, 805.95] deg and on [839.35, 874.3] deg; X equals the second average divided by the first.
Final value 1.02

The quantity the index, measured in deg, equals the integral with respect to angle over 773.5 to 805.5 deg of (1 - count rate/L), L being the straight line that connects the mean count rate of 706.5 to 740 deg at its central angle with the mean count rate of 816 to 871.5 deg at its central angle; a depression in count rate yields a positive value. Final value 0.7 deg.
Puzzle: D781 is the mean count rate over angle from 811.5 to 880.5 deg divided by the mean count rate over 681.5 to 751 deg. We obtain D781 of 1.0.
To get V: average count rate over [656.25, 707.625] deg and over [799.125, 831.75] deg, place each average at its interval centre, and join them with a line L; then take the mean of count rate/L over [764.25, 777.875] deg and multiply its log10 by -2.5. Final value 0.02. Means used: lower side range 9.76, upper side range 9.78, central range 9.58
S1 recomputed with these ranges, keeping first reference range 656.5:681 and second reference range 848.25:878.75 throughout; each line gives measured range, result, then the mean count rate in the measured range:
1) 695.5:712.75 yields -0.7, 10.1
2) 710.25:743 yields -0.3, 9.77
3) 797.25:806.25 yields 0.0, 9.73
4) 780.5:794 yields 0.1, 9.68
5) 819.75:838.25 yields -0.2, 9.91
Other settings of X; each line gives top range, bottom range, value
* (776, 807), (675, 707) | 0.99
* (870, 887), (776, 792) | 1.01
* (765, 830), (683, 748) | 0.99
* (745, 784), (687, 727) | 0.96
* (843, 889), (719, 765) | 1.03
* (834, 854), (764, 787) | 1.03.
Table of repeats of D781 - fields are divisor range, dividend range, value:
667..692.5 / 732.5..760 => 0.98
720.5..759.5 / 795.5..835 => 1.02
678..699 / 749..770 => 0.97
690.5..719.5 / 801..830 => 0.98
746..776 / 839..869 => 1.04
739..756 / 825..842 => 1.06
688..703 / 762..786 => 0.97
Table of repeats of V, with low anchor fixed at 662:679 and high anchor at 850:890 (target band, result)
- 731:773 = 0.03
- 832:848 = -0.03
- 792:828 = 0.00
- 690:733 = -0.03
